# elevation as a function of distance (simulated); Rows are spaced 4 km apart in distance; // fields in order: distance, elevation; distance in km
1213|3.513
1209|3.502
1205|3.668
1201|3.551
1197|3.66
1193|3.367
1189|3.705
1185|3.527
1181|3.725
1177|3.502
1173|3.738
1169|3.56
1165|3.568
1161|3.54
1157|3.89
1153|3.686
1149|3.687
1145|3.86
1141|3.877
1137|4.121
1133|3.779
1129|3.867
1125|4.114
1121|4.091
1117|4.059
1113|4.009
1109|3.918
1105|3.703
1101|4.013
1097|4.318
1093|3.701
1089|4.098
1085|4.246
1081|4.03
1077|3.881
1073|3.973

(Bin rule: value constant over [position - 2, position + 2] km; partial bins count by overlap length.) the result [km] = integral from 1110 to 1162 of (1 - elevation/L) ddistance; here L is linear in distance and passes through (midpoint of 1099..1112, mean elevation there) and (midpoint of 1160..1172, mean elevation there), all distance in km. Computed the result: -2.3 km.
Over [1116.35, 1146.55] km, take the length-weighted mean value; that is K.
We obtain 3.97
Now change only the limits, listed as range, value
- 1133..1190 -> 3.72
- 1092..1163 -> 3.9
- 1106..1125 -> 4.01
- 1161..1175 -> 3.61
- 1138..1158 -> 3.81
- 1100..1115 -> 3.9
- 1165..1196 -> 3.59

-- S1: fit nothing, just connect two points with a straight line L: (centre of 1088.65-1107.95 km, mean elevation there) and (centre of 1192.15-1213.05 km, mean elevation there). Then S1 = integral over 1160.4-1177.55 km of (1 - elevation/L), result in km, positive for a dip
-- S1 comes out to 0.4 km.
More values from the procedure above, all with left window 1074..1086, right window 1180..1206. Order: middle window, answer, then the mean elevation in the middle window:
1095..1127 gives -1.0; 4.03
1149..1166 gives 0.2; 3.68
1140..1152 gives -0.1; 3.79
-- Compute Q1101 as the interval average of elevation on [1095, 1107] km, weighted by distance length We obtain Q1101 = 4.01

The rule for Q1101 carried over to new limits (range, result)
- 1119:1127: 4.1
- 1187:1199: 3.58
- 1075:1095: 3.99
